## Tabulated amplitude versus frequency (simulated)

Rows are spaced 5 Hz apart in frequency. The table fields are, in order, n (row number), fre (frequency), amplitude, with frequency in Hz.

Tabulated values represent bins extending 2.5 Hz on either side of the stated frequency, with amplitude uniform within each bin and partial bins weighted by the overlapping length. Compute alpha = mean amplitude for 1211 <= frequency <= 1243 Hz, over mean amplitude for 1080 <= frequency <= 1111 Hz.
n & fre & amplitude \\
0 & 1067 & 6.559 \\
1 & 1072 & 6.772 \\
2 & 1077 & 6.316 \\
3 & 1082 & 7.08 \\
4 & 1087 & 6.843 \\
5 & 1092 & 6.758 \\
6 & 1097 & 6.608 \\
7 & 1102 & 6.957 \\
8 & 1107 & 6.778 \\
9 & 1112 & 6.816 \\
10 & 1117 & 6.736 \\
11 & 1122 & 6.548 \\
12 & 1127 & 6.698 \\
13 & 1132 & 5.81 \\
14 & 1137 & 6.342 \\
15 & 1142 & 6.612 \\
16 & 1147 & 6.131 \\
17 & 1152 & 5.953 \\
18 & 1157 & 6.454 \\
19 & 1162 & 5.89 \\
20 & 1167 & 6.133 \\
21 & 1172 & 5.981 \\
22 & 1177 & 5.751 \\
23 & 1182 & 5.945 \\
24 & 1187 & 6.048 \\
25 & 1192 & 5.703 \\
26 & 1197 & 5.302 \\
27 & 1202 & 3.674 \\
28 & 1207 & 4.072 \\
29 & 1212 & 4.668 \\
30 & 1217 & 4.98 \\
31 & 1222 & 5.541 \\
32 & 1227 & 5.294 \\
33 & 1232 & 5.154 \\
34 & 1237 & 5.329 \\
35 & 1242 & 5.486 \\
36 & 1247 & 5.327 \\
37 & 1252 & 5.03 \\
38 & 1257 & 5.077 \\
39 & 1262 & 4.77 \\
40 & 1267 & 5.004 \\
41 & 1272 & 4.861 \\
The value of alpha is 0.8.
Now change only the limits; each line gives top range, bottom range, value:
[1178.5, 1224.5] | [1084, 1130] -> 0.76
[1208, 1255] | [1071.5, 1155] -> 0.79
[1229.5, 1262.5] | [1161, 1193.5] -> 0.88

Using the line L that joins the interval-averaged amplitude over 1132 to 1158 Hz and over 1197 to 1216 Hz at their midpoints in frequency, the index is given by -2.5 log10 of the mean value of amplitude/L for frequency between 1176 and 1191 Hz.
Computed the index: -0.169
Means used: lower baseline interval 6.24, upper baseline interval 4.36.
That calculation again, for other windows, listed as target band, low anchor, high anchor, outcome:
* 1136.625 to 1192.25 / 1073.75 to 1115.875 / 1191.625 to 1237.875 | -0.07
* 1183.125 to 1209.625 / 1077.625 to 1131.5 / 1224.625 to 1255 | 0.15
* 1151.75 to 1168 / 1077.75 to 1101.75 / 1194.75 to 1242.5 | -0.06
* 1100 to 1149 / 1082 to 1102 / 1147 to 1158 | -0.01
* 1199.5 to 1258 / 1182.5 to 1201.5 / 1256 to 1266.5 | 0.04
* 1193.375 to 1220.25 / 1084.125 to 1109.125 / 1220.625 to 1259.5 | 0.21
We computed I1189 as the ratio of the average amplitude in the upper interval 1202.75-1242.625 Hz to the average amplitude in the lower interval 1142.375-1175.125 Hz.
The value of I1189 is 0.8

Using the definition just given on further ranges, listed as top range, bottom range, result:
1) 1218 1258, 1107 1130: 0.79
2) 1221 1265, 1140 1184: 0.86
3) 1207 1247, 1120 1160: 0.82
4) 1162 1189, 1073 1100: 0.89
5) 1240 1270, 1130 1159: 0.82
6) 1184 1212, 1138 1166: 0.80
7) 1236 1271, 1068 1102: 0.76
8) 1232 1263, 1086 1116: 0.76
